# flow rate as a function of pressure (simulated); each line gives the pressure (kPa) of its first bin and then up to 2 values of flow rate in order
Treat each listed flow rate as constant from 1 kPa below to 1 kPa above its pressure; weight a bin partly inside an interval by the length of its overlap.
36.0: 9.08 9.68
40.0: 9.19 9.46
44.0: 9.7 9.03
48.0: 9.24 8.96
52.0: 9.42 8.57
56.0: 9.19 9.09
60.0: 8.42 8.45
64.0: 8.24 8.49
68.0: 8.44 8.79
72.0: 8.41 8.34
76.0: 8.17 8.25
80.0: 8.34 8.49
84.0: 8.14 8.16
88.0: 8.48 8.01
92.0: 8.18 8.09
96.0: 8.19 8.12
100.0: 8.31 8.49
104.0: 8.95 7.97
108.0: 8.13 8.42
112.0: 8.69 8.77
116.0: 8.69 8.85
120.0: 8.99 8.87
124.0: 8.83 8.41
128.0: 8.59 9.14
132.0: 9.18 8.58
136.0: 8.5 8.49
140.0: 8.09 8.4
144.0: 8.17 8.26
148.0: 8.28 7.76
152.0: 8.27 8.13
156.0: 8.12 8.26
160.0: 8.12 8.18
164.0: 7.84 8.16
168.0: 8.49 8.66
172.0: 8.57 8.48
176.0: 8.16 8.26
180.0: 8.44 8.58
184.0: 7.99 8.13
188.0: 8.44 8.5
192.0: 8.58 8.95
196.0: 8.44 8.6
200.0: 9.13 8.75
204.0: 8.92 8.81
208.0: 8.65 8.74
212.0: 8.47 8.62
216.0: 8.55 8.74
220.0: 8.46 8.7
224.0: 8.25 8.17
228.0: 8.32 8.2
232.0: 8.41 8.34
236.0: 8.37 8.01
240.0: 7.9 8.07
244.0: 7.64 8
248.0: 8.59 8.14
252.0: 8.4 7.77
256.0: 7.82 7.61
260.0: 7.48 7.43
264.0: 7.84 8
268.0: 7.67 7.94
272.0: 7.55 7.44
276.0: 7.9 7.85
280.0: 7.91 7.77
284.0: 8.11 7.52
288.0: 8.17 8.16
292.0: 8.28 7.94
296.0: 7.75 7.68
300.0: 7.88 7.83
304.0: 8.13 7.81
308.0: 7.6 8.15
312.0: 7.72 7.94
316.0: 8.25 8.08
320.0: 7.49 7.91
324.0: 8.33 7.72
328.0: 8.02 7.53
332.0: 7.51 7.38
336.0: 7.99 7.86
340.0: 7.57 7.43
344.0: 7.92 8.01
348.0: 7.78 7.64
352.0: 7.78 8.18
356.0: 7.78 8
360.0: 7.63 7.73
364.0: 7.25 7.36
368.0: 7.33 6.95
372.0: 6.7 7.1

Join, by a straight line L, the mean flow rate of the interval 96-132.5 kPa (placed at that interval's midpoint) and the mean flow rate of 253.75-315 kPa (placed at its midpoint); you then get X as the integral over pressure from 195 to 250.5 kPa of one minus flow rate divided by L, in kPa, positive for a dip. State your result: -2.2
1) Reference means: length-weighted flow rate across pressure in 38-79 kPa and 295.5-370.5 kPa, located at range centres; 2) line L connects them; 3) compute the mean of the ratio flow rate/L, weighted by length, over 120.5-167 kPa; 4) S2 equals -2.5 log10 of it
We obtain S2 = 0.01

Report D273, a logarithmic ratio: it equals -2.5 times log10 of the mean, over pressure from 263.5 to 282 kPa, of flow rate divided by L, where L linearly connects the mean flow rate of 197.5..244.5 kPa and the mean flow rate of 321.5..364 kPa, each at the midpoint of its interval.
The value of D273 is 0.05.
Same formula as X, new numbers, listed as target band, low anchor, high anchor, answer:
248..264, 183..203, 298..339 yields 0.67 kPa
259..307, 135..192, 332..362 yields 0.69 kPa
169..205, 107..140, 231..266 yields -0.89 kPa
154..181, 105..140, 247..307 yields 0.43 kPa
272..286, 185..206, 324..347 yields 0.56 kPa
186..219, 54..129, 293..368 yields -2.05 kPa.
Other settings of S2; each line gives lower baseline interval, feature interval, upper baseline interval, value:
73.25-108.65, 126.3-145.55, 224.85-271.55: -0.05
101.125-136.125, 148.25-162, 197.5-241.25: 0.06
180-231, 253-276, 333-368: 0.07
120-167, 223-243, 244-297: -0.02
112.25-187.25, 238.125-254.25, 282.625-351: 0.00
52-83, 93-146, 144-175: -0.02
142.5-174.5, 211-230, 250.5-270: -0.07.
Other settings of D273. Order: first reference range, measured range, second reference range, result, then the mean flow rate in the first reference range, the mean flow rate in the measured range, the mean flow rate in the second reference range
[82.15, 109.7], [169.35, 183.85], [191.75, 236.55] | 0.01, 8.26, 8.42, 8.57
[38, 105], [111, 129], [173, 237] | -0.02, 8.62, 8.74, 8.5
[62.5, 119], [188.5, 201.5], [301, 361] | -0.07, 8.38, 8.69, 7.83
